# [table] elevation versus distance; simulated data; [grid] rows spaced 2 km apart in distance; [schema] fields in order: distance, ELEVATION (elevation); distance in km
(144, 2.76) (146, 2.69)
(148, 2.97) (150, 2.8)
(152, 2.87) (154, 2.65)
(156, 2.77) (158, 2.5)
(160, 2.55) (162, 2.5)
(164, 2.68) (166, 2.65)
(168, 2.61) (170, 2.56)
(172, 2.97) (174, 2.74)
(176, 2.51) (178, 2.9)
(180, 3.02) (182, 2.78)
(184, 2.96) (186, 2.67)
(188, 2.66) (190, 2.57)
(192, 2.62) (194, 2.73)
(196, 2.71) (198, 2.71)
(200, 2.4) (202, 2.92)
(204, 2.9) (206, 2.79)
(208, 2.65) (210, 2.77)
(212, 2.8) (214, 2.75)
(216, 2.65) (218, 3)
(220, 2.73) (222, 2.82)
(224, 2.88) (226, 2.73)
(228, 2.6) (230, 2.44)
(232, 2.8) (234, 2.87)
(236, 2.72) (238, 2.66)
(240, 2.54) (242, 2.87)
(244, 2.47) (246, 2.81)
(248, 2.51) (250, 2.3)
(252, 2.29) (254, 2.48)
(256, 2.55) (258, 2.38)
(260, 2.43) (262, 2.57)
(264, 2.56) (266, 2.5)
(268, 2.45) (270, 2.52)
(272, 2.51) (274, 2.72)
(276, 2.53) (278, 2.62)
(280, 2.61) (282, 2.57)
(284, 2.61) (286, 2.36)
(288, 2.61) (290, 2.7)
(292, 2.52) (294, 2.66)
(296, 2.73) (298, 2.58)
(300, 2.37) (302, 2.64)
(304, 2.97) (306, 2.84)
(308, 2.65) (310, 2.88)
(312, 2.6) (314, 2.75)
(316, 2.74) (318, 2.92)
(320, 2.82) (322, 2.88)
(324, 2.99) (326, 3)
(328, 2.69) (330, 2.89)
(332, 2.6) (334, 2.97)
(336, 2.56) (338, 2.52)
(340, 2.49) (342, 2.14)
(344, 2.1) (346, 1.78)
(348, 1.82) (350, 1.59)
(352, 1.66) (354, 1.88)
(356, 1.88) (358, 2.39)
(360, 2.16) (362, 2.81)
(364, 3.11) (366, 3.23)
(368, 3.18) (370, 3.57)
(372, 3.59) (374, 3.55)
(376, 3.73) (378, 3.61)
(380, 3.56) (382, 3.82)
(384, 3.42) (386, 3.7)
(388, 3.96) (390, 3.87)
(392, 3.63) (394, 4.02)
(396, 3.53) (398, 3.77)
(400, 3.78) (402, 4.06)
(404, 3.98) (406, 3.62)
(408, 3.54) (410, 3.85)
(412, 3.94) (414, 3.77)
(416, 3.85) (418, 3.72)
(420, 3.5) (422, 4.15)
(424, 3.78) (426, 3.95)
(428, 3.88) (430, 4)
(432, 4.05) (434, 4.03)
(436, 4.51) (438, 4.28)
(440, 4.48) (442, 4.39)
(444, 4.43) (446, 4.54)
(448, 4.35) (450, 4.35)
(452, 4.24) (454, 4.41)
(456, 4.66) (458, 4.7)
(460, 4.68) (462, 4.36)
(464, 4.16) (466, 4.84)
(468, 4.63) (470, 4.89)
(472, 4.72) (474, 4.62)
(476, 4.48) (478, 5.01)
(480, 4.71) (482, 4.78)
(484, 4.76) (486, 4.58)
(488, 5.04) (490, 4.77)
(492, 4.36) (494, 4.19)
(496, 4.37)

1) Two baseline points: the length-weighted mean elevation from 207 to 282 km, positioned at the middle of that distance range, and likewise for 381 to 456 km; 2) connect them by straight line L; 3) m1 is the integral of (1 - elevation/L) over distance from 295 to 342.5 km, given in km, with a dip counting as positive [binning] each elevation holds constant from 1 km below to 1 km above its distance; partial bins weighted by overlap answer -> 7.1 km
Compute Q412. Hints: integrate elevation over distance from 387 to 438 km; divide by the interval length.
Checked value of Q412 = 3.88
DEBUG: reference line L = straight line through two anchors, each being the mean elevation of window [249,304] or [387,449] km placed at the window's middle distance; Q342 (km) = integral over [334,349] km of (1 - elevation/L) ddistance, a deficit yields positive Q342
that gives 4.4 km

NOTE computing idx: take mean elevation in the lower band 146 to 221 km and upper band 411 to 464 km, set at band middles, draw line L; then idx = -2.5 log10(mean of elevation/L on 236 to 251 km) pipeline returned 0.18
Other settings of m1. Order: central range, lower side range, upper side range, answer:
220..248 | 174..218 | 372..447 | 2.3 km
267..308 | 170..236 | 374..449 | 7.8 km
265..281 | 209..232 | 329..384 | 1.0 km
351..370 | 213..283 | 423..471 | 5.7 km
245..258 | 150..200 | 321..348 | 0.7 km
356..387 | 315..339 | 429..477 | 1.3 km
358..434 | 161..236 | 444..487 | 8.7 km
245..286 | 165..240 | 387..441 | 7.5 km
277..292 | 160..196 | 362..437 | 2.9 km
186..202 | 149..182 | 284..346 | 0.3 km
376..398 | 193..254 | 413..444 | 0.3 km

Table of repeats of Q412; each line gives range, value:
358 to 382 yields 3.27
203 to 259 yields 2.67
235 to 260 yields 2.54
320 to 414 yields 3.08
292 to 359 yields 2.51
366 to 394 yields 3.63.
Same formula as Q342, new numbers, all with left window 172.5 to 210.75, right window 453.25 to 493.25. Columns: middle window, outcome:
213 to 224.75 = 0.5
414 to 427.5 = 1.5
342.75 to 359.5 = 8.4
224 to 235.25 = 1.1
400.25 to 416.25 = 1.5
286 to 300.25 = 3.5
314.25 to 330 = 3.3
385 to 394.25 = 0.6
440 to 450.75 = 0.1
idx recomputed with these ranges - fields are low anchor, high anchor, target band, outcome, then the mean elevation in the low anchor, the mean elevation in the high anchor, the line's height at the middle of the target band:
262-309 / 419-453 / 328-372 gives 0.30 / 2.6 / 4.17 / 3.27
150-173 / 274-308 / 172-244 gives -0.03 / 2.67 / 2.62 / 2.65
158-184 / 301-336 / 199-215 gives -0.01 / 2.71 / 2.81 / 2.73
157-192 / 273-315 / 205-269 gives 0.01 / 2.69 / 2.64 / 2.67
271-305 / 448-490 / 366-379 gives 0.01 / 2.61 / 4.63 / 3.55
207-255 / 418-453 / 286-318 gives 0.19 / 2.67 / 4.16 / 3.19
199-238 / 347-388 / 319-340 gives 0.04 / 2.75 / 2.94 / 2.89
